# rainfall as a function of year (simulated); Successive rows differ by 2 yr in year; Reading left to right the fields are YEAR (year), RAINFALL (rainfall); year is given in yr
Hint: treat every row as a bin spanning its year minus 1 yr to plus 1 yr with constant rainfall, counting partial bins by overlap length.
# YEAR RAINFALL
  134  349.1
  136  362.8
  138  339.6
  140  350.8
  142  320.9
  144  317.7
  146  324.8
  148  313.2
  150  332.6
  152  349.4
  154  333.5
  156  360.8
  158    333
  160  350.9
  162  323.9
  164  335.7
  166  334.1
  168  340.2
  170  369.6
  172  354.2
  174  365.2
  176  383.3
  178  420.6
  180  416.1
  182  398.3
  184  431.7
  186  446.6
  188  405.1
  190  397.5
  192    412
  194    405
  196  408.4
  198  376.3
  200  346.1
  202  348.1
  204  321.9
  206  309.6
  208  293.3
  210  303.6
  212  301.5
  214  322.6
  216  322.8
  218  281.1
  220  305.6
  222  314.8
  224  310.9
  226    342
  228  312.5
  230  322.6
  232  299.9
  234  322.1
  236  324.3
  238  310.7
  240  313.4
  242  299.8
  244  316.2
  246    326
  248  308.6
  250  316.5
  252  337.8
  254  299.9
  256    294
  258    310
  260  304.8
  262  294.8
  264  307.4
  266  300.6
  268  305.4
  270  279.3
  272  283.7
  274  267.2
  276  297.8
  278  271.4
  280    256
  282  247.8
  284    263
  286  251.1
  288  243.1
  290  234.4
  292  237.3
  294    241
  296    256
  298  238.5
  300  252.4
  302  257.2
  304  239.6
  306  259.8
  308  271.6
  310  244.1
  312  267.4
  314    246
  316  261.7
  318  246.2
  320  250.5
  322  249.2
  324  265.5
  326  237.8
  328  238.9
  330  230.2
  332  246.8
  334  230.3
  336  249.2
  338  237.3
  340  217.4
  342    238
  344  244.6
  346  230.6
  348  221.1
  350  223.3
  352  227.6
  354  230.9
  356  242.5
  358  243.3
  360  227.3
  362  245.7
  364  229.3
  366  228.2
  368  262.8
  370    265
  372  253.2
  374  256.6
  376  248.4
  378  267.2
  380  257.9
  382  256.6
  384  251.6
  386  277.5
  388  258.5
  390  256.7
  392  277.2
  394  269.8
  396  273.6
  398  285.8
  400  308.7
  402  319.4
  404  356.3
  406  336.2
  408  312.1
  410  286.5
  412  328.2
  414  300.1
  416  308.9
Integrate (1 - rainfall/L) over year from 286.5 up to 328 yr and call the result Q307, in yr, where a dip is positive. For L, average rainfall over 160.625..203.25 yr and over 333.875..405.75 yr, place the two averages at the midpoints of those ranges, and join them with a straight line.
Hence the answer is 6.6 yr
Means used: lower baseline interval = 381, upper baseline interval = 256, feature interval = 250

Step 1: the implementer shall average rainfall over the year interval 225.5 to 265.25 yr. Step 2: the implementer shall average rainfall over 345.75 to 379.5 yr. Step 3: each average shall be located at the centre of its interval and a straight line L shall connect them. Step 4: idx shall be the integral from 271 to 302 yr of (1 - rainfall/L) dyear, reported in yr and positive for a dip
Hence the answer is 3.4 yr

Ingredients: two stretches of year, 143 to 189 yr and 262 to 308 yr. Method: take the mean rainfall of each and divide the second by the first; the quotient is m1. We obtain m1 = 0.7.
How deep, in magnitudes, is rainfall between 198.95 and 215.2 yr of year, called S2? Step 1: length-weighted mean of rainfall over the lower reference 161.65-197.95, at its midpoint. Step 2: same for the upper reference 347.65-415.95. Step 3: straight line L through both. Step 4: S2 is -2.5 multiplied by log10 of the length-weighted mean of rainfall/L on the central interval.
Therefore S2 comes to 0.17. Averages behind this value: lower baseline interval 387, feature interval 319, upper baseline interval 268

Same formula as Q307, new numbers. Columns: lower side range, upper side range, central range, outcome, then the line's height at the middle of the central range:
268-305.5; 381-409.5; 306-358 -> 5.4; 271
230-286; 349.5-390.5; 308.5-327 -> 1.3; 272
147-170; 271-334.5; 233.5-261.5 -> -2.7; 286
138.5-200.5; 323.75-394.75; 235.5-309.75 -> 5.0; 301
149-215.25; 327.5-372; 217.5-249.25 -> 0.9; 323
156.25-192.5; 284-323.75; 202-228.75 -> 2.0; 338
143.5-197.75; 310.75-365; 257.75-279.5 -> 0.2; 294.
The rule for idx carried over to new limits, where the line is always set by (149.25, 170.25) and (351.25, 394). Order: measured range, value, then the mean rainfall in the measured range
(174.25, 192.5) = -4.4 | 410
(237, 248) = -0.2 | 313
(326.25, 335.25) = 1.1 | 237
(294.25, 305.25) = 1.3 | 248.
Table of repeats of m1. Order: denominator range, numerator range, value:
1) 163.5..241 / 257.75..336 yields 0.75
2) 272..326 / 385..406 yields 1.14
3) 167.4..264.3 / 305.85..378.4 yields 0.72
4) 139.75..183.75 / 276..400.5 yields 0.71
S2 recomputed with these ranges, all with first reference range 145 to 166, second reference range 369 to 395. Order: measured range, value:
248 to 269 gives -0.02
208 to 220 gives 0.04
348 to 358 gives 0.17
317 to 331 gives 0.14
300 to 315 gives 0.12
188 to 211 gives -0.12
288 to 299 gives 0.20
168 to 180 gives -0.15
